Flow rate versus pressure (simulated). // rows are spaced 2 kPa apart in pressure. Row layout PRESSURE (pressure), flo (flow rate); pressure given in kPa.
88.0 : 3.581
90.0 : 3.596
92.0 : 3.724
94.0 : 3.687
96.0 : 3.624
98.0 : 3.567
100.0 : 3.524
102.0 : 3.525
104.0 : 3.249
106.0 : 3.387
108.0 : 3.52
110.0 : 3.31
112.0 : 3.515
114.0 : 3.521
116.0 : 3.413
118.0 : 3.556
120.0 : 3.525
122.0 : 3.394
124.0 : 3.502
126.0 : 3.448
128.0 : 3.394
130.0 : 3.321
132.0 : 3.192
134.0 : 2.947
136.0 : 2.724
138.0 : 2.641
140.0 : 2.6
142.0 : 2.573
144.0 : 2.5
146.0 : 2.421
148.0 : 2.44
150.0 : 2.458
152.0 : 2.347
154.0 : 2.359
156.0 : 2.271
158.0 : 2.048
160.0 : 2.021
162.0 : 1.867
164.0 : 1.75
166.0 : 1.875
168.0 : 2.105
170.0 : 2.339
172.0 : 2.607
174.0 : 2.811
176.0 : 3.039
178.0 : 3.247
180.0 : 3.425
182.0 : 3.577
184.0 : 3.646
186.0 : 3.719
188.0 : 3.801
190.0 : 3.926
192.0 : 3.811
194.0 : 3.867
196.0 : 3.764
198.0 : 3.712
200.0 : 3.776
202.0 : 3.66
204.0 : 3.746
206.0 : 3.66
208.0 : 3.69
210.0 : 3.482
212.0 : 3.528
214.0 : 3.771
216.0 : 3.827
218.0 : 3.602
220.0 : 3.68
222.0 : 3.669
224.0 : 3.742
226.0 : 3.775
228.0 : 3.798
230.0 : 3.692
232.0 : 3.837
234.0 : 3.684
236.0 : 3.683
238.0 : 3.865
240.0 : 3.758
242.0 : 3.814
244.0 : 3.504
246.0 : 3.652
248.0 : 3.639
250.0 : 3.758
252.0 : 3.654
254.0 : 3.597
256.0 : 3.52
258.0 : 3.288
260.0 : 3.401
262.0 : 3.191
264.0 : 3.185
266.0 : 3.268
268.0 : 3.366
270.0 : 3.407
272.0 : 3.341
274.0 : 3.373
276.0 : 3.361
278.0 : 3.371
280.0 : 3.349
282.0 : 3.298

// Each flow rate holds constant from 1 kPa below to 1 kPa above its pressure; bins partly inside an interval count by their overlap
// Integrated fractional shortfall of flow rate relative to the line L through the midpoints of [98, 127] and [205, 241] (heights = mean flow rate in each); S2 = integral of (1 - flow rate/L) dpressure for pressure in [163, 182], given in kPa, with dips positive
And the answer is 5.11 kPa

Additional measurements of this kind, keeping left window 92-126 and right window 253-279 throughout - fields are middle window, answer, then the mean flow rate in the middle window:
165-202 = 1.5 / 3.29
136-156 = 5.7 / 2.48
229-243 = -1.6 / 3.76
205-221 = -1.2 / 3.66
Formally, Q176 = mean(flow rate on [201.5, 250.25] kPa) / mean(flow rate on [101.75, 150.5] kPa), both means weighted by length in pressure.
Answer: 1.2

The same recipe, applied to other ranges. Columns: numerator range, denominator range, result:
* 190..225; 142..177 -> 1.60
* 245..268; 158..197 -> 1.16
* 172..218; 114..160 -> 1.25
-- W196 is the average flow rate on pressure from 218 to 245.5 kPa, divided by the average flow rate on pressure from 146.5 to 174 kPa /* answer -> 1.68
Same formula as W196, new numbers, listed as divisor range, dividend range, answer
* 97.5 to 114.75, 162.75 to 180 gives 0.73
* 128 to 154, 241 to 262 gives 1.32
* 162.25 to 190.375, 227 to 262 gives 1.24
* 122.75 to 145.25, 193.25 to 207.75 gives 1.25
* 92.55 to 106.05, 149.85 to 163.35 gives 0.62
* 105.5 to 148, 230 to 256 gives 1.18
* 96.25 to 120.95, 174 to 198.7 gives 1.03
